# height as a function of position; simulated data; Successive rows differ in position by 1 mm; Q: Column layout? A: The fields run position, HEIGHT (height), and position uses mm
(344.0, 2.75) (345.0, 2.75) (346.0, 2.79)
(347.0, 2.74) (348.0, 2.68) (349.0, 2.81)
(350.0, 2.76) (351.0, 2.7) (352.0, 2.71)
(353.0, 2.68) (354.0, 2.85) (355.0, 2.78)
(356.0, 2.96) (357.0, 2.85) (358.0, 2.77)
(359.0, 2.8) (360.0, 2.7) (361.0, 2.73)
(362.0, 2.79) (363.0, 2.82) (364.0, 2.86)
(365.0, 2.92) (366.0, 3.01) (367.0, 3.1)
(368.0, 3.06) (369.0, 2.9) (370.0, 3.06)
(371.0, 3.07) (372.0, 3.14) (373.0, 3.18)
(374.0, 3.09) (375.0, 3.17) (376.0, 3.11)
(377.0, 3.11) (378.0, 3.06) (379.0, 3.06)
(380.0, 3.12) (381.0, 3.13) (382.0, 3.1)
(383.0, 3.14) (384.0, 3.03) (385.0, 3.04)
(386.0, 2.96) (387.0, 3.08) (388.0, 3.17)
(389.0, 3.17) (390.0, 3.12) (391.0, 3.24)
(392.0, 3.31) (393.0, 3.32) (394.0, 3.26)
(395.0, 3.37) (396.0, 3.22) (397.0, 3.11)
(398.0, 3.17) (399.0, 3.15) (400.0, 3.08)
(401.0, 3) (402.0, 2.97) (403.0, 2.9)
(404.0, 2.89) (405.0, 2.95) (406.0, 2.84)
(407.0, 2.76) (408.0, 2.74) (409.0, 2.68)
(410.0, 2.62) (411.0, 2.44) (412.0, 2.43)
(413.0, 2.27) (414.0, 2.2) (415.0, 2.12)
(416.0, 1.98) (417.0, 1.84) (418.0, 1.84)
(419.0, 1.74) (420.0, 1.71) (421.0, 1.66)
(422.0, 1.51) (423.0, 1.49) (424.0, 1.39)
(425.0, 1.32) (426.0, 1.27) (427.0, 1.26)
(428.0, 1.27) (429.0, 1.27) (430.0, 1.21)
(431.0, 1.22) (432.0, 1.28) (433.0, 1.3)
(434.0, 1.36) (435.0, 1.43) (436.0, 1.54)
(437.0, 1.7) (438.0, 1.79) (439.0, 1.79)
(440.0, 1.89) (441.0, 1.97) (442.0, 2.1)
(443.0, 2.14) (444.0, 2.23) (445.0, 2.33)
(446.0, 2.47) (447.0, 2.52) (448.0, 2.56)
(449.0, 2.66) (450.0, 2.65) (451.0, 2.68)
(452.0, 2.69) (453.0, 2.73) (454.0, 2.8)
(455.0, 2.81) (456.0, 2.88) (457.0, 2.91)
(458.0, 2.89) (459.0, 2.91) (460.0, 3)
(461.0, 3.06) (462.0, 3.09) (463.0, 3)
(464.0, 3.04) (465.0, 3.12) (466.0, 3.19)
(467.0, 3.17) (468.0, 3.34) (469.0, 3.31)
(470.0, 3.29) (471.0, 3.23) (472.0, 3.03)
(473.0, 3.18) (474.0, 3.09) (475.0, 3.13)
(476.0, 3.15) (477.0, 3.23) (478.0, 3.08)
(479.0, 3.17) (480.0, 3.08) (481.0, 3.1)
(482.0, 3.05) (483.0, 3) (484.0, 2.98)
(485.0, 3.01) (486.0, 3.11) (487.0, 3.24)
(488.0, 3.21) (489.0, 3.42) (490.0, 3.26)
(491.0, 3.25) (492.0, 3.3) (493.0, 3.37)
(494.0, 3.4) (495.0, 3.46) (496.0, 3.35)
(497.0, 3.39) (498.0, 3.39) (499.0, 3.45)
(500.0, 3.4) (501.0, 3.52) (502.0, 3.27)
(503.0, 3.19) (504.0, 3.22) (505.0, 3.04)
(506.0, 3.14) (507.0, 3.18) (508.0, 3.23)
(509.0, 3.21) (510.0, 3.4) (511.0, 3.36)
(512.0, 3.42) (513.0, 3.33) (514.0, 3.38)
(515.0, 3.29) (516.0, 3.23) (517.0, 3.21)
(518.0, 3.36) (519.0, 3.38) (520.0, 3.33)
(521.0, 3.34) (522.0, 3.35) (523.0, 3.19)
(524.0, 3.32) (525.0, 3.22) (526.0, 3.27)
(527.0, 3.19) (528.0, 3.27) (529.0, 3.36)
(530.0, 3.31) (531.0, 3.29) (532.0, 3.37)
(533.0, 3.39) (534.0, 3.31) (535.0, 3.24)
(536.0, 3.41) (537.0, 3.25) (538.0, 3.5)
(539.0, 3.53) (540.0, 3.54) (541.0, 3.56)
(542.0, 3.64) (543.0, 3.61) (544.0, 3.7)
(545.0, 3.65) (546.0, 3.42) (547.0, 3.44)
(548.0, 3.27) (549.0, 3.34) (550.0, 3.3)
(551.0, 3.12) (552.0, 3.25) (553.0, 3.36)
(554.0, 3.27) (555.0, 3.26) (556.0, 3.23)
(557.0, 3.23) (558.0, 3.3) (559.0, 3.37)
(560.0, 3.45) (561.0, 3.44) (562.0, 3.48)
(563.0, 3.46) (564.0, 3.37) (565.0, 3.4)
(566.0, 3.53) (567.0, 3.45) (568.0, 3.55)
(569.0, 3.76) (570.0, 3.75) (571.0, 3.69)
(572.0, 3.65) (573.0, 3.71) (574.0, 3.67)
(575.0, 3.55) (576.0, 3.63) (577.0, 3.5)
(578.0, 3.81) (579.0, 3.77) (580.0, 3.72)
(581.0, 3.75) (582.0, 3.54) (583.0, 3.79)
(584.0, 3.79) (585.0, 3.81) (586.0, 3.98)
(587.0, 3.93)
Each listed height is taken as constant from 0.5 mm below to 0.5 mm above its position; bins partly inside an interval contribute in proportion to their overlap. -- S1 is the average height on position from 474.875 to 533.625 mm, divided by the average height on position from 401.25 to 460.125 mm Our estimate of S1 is 1.5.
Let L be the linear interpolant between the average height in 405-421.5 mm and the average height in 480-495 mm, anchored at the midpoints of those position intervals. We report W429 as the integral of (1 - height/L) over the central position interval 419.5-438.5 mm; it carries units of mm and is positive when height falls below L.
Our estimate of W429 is 8.0 mm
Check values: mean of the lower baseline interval 2.26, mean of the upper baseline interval 3.2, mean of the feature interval 1.42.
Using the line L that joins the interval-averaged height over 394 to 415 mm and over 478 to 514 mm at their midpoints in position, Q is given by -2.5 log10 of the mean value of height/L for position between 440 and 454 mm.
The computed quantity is 0.24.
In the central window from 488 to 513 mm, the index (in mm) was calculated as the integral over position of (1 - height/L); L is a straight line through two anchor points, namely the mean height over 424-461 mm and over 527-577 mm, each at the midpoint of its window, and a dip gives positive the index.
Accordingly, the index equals -4.6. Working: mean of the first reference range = 2.08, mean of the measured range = 3.32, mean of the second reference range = 3.44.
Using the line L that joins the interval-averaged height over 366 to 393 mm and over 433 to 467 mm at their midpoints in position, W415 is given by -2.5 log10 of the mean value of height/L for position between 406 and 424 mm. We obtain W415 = 0.30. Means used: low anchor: 3.11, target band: 2.12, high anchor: 2.48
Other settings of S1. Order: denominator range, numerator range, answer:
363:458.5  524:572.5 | 1.35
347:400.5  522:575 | 1.14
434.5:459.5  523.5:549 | 1.44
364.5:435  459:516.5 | 1.25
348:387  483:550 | 1.13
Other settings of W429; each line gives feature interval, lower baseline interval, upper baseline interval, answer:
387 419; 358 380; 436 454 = -1.41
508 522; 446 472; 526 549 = -0.20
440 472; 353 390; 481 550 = 4.02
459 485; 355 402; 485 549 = 1.03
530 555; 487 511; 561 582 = 0.59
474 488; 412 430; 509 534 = -2.43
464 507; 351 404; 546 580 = 0.84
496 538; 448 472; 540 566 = -0.94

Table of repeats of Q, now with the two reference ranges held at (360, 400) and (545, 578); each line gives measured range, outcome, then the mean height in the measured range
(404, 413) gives 0.18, 2.67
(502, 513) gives 0.03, 3.24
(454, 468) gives 0.08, 3.01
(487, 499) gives -0.01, 3.35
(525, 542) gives 0.01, 3.37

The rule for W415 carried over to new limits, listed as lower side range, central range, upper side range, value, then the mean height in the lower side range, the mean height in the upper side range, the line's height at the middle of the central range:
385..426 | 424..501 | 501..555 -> 0.115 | 2.59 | 3.34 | 2.94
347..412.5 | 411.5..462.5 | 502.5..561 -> 0.446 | 2.96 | 3.33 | 3.1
